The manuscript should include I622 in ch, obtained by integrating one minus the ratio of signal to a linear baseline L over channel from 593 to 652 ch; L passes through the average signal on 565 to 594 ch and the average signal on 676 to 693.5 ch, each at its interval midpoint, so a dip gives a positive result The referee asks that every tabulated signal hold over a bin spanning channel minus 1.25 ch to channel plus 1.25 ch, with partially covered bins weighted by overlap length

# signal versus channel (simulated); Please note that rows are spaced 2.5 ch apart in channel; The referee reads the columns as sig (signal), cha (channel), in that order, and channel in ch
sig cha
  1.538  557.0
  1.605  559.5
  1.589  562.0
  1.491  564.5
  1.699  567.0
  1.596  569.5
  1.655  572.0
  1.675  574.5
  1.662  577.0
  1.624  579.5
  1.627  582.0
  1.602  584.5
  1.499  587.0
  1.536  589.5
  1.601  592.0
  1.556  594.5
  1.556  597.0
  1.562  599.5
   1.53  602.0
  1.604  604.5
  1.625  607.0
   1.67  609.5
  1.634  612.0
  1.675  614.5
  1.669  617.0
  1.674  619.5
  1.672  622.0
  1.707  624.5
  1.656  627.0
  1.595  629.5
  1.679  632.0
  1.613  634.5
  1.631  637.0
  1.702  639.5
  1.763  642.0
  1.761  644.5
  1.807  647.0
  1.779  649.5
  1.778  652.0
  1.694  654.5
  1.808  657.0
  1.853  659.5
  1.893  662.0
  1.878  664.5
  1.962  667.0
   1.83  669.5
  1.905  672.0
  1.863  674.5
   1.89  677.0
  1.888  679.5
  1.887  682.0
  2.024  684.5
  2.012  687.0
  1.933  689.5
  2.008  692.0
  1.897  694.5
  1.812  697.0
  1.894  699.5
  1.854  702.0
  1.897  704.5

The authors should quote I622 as 3.0 ch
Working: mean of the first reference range 1.61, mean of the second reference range 1.95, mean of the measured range 1.66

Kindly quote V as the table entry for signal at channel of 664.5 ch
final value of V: 1.878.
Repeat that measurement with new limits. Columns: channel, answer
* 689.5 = 1.933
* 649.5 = 1.779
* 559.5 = 1.605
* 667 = 1.962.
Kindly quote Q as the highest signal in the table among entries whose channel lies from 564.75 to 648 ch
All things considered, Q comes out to 1.807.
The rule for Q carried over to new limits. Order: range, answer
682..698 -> 2.024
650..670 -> 1.962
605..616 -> 1.675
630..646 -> 1.763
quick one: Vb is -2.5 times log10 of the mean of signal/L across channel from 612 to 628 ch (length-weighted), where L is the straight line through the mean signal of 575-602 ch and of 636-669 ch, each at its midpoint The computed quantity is 0.01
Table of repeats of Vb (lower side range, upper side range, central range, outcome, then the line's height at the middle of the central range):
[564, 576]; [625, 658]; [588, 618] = 0.05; 1.67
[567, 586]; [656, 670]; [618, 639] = 0.08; 1.78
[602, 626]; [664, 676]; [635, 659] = 0.03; 1.79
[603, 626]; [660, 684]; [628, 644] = 0.05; 1.74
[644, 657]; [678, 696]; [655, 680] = -0.01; 1.85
